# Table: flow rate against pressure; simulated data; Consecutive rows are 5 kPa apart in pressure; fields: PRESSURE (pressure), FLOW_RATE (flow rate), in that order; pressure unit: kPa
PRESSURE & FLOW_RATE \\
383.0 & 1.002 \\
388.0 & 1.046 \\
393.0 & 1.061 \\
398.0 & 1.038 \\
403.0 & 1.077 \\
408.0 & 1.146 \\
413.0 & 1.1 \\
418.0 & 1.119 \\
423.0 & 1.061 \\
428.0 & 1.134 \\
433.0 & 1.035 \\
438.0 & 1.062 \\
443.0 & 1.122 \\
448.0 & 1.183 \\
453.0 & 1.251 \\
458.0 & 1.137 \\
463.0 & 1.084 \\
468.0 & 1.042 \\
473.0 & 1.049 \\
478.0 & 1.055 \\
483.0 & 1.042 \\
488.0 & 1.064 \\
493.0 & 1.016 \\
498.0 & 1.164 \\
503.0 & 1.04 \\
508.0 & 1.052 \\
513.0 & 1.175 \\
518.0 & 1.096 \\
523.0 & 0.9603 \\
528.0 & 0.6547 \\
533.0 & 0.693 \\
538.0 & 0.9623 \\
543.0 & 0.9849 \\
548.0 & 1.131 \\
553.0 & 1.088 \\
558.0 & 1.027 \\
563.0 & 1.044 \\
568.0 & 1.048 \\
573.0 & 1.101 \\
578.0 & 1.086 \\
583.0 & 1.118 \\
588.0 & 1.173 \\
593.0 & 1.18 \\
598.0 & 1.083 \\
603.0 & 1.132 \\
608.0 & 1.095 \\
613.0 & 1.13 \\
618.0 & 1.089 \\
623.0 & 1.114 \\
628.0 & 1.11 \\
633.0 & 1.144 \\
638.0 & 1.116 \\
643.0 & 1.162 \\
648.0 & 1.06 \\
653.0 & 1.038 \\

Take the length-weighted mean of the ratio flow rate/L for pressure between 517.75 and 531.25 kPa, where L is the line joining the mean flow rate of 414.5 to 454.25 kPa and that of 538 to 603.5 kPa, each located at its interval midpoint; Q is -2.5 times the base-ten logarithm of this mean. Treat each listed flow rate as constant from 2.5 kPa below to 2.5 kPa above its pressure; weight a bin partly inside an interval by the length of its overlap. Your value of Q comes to 0.264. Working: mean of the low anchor 1.12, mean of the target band 0.86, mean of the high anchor 1.09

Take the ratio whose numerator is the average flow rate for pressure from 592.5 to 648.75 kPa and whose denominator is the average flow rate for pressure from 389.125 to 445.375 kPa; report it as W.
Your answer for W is 1.03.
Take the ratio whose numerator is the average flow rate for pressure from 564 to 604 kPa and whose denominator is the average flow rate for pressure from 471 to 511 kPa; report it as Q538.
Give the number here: 1.0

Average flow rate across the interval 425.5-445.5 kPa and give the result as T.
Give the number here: 1.09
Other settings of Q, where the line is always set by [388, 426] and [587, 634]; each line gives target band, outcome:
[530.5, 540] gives 0.33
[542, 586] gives 0.04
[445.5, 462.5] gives -0.08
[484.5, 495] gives 0.06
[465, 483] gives 0.05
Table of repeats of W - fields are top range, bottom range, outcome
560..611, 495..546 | 1.13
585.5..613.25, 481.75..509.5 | 1.06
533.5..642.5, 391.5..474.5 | 0.99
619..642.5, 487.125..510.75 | 1.05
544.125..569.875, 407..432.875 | 0.96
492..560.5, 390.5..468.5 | 0.91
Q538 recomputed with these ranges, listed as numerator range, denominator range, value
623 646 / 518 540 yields 1.34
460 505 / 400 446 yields 0.97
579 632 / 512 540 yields 1.23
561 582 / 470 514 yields 1.00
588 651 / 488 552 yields 1.12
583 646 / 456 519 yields 1.05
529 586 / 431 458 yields 0.90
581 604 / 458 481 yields 1.07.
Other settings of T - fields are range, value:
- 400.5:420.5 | 1.11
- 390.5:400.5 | 1.05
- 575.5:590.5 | 1.13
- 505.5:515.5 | 1.11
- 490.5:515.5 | 1.09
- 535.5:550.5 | 1.03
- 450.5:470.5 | 1.13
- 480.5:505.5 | 1.07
